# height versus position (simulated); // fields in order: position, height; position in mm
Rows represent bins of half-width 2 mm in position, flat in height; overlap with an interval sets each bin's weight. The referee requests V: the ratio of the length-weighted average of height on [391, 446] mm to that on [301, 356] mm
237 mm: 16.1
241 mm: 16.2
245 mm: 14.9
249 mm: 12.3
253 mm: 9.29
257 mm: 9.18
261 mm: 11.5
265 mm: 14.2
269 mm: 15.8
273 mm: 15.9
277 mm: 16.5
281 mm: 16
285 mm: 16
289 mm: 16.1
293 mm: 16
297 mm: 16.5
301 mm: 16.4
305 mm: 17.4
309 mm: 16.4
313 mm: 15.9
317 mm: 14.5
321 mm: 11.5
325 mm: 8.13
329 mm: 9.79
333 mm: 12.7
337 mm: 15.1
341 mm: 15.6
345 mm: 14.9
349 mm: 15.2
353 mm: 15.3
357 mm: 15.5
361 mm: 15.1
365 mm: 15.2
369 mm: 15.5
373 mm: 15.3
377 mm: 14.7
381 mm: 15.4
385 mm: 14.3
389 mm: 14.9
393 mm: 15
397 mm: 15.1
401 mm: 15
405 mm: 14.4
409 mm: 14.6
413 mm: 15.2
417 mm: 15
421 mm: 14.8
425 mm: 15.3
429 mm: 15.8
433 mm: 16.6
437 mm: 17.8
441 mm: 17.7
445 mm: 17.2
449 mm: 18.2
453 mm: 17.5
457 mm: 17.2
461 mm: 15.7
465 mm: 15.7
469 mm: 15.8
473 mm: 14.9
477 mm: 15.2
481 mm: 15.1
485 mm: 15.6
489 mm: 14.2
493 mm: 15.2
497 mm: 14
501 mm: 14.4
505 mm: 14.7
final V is 1.11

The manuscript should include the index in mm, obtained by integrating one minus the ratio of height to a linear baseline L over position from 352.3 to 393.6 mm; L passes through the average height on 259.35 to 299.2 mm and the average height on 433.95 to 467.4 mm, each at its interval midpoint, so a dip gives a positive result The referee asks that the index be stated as 3.2 mm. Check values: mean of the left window 15.5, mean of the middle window 15.1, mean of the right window 17.1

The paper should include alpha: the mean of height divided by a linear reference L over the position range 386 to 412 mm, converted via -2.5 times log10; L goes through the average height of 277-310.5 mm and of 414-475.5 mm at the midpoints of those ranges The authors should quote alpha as 0.10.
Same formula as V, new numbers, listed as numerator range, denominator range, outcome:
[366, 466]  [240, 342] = 1.11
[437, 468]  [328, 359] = 1.18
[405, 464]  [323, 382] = 1.14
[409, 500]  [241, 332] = 1.12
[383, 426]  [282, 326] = 0.98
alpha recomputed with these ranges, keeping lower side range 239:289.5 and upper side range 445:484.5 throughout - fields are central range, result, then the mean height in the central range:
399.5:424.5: 0.055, 14.9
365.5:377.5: -0.002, 15.2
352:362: -0.019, 15.3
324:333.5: 0.420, 10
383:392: 0.053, 14.6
